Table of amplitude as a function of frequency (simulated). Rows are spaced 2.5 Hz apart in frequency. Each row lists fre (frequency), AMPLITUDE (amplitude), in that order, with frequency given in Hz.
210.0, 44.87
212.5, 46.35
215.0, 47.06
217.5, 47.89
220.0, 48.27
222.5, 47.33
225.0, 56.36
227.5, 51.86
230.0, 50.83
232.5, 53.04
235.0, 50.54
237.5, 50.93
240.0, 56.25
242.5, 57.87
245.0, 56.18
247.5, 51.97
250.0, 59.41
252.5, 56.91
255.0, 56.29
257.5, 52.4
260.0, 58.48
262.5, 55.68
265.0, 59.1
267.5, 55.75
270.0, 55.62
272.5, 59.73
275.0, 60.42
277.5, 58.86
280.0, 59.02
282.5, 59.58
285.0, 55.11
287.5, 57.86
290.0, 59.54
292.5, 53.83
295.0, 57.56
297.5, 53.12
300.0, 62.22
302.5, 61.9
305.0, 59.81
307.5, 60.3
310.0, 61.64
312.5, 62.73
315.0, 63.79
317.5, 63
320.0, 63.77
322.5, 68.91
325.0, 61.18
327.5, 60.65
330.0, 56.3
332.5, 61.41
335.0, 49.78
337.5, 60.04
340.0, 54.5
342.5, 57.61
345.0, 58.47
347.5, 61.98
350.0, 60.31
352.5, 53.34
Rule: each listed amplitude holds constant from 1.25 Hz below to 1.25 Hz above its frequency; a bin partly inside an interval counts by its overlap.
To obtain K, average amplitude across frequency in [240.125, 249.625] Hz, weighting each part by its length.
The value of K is 55.8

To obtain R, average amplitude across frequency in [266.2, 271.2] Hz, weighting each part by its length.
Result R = 55.7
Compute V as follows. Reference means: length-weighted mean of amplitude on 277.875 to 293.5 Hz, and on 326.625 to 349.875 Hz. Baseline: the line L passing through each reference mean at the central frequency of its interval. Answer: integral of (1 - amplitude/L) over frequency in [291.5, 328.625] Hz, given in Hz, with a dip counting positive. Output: -2.1 Hz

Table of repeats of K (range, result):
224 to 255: 54.4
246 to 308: 57.6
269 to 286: 58.4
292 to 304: 58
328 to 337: 56.6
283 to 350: 59.5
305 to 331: 62.2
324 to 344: 57.6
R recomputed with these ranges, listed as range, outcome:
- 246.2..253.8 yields 56.1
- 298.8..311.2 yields 61.2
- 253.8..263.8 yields 55.7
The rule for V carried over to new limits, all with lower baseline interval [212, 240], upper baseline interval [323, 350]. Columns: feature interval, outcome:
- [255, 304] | -3.0 Hz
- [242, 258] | -1.1 Hz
